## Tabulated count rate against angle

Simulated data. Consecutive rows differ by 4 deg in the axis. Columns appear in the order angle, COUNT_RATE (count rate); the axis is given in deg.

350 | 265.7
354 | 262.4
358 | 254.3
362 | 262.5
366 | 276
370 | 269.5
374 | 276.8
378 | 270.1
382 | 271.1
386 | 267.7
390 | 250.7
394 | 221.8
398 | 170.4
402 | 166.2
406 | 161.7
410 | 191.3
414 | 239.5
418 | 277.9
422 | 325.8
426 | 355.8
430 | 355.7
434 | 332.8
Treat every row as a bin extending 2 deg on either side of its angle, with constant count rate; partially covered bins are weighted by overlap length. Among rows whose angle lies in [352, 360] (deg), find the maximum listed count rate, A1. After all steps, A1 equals 262.4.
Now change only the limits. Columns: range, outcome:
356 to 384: 276.8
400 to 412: 191.3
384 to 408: 267.7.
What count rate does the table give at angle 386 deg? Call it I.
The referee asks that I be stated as 267.7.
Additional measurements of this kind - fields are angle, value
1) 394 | 221.8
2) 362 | 262.5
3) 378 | 270.1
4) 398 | 170.4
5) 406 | 161.7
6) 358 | 254.3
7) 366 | 276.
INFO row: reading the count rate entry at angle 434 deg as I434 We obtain 332.8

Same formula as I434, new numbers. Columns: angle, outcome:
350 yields 265.7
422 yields 325.8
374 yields 276.8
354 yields 262.4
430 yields 355.7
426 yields 355.8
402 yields 166.2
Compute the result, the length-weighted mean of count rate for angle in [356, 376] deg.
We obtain 268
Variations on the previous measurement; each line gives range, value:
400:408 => 164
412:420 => 259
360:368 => 269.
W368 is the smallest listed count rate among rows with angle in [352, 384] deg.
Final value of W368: 254.3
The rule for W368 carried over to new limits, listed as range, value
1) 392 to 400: 170.4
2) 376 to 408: 161.7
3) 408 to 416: 191.3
